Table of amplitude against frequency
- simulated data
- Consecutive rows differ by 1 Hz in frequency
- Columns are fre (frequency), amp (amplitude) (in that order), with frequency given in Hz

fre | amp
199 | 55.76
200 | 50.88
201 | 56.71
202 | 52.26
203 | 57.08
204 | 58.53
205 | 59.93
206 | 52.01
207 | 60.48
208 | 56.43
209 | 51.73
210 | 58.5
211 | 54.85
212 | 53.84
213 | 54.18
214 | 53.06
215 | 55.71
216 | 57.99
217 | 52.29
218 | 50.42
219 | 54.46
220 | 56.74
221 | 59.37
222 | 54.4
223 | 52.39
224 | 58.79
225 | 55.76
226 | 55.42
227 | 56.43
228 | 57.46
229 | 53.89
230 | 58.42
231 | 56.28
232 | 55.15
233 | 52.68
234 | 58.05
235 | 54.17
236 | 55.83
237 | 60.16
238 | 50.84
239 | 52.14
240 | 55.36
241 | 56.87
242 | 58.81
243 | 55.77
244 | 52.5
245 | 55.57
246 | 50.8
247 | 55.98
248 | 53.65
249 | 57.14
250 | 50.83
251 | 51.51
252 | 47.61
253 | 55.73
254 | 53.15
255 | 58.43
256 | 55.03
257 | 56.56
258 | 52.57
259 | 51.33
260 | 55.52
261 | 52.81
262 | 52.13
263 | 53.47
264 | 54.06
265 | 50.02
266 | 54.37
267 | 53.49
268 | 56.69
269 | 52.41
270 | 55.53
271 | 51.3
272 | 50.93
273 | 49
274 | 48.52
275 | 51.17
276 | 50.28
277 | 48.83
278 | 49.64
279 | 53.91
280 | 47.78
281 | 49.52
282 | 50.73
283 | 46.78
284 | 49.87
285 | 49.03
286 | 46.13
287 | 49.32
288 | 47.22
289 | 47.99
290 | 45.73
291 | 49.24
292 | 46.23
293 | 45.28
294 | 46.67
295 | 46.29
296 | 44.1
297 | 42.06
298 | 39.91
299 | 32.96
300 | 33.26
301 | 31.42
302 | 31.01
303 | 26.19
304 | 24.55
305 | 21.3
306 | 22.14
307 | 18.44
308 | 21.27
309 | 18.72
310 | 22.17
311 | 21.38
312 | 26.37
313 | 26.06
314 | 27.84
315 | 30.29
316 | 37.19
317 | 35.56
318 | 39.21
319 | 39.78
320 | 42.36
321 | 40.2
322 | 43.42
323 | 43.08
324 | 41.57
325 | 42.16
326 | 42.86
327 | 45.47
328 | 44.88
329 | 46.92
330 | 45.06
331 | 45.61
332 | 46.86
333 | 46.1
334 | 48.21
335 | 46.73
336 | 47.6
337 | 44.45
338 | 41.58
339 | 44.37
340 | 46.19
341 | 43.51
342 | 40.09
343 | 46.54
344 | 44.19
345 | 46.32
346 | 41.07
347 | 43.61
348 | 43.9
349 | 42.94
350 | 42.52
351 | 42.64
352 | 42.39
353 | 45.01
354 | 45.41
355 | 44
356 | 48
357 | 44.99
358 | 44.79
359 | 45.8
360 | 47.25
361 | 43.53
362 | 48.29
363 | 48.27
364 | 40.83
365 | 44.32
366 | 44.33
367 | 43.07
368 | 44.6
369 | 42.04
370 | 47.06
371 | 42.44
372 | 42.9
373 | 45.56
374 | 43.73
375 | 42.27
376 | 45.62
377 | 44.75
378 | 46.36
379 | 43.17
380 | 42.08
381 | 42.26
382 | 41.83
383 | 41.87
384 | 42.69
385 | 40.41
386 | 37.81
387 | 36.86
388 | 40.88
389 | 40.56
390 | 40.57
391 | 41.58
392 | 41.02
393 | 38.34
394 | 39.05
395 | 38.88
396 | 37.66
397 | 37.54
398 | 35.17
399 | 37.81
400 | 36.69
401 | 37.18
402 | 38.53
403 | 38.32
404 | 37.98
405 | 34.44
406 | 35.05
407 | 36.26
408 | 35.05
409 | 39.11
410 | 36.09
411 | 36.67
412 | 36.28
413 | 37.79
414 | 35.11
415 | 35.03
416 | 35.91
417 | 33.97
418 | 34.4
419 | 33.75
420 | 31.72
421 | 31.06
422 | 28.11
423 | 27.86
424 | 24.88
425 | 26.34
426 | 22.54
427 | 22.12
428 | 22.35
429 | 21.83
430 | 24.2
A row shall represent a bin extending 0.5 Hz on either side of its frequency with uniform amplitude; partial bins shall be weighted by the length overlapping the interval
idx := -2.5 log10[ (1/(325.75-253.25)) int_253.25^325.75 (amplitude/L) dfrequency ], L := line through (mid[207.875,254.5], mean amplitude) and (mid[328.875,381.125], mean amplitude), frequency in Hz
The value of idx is 0.167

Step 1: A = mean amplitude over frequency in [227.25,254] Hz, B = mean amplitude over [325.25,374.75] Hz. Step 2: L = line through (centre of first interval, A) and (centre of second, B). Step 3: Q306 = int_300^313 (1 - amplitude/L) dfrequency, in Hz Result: 6.5 Hz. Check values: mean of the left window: 54.7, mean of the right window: 44.6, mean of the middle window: 24.2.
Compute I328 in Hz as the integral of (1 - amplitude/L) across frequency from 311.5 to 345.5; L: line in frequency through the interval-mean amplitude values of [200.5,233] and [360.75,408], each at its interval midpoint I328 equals 3.02 Hz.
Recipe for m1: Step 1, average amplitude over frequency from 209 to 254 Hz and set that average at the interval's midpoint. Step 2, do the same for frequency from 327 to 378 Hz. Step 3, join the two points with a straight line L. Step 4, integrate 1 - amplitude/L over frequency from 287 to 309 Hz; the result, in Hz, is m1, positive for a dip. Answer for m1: 5.9 Hz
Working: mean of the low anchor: 54.9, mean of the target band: 36.2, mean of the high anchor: 44.7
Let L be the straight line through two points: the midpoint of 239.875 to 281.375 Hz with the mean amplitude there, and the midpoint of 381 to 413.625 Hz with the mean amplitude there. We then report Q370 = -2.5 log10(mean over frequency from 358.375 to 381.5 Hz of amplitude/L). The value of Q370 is -0.08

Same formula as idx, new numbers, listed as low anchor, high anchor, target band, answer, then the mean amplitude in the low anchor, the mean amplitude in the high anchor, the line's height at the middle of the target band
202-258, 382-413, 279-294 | 0.03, 55.2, 38.3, 49.5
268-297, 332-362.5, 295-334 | 0.30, 48.9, 44.8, 46.9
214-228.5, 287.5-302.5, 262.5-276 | -0.12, 55.5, 42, 46.7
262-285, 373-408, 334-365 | -0.02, 51.3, 39.9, 43.9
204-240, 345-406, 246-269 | -0.03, 55.5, 42.1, 52.4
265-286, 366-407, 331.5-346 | 0.00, 50.9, 40.7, 45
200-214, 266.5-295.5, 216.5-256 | -0.03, 55.6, 49.5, 53.2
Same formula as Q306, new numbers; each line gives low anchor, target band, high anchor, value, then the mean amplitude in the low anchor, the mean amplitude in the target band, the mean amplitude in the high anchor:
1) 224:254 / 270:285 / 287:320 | -2.6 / 54.9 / 50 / 34.4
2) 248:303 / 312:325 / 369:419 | 2.4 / 49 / 37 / 39.3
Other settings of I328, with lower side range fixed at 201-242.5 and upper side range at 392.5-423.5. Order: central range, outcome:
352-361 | -0.9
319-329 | 0.4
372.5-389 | -1.6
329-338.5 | -0.5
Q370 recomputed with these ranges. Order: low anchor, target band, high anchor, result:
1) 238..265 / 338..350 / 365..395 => 0.04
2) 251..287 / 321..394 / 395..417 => -0.04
